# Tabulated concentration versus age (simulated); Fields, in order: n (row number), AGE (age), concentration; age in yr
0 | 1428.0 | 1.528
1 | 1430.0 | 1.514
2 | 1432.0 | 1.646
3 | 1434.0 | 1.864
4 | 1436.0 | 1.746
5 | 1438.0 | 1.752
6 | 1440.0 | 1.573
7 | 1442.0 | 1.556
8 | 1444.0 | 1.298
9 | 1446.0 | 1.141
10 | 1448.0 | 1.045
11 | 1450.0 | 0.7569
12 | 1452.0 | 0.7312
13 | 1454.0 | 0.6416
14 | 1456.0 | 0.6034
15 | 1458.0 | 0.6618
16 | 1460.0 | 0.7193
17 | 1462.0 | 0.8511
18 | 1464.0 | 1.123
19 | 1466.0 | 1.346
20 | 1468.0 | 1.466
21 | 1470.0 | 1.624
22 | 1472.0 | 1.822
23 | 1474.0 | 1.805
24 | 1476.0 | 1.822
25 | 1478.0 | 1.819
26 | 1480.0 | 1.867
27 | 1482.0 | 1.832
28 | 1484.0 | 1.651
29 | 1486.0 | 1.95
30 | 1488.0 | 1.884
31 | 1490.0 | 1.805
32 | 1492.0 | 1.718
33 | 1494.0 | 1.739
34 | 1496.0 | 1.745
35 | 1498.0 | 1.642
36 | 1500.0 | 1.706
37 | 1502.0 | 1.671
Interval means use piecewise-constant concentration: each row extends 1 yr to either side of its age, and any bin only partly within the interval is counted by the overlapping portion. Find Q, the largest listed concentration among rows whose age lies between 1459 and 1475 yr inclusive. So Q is 1.822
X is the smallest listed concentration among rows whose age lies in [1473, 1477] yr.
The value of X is 1.805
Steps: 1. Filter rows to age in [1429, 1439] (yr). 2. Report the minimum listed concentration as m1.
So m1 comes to 1.514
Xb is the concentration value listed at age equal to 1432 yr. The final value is 1.646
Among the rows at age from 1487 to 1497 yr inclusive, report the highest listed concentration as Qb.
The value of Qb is 1.884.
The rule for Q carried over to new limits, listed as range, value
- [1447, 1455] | 1.045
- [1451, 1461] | 0.7312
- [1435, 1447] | 1.752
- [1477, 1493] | 1.95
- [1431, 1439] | 1.864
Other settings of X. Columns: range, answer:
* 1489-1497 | 1.718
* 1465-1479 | 1.346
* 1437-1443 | 1.556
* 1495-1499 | 1.642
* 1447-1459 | 0.6034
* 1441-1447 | 1.141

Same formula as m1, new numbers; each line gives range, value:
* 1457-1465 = 0.6618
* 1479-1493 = 1.651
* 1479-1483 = 1.832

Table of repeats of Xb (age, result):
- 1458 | 0.6618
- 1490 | 1.805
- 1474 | 1.805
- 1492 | 1.718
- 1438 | 1.752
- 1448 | 1.045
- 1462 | 0.8511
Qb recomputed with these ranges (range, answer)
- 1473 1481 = 1.867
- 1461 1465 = 1.123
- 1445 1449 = 1.141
